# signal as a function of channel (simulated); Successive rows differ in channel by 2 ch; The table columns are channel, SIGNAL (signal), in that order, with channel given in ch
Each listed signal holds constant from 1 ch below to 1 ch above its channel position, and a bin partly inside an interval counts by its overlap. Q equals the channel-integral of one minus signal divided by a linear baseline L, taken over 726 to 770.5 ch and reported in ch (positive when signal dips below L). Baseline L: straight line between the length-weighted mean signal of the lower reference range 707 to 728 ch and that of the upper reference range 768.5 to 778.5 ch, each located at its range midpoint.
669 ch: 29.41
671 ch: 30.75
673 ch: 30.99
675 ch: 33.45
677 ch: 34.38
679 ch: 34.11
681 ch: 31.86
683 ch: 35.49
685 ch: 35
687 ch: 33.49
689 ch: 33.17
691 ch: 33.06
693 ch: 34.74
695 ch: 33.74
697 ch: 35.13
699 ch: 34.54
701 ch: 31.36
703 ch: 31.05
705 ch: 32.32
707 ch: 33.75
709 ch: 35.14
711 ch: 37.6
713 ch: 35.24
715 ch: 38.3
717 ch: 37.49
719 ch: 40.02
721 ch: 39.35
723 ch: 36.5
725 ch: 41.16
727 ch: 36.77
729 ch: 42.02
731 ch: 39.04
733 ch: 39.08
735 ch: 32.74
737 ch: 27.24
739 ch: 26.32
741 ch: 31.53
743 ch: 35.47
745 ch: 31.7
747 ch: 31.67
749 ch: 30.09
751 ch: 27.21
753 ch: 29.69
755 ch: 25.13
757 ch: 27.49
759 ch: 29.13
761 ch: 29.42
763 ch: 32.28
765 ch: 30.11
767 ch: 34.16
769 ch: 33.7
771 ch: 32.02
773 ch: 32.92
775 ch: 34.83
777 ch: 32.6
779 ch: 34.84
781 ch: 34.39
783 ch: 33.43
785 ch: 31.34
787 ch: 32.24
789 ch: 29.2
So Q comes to 4.20 ch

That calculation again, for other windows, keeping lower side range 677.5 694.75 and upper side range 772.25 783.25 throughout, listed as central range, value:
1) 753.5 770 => 1.8 ch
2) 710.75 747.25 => -2.1 ch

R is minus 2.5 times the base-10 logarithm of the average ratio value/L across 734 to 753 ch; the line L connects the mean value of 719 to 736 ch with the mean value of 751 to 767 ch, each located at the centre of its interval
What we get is 0.11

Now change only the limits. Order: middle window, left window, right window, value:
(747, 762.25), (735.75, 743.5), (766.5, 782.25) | 0.11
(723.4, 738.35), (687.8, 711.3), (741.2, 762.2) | -0.17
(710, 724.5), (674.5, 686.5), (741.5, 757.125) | -0.19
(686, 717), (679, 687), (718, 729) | 0.06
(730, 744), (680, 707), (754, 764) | -0.09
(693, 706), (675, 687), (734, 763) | -0.01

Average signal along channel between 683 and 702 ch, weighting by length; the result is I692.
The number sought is 33.9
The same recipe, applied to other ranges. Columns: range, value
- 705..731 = 37.6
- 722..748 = 34.7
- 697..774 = 33.5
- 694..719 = 34.9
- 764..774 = 32.6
